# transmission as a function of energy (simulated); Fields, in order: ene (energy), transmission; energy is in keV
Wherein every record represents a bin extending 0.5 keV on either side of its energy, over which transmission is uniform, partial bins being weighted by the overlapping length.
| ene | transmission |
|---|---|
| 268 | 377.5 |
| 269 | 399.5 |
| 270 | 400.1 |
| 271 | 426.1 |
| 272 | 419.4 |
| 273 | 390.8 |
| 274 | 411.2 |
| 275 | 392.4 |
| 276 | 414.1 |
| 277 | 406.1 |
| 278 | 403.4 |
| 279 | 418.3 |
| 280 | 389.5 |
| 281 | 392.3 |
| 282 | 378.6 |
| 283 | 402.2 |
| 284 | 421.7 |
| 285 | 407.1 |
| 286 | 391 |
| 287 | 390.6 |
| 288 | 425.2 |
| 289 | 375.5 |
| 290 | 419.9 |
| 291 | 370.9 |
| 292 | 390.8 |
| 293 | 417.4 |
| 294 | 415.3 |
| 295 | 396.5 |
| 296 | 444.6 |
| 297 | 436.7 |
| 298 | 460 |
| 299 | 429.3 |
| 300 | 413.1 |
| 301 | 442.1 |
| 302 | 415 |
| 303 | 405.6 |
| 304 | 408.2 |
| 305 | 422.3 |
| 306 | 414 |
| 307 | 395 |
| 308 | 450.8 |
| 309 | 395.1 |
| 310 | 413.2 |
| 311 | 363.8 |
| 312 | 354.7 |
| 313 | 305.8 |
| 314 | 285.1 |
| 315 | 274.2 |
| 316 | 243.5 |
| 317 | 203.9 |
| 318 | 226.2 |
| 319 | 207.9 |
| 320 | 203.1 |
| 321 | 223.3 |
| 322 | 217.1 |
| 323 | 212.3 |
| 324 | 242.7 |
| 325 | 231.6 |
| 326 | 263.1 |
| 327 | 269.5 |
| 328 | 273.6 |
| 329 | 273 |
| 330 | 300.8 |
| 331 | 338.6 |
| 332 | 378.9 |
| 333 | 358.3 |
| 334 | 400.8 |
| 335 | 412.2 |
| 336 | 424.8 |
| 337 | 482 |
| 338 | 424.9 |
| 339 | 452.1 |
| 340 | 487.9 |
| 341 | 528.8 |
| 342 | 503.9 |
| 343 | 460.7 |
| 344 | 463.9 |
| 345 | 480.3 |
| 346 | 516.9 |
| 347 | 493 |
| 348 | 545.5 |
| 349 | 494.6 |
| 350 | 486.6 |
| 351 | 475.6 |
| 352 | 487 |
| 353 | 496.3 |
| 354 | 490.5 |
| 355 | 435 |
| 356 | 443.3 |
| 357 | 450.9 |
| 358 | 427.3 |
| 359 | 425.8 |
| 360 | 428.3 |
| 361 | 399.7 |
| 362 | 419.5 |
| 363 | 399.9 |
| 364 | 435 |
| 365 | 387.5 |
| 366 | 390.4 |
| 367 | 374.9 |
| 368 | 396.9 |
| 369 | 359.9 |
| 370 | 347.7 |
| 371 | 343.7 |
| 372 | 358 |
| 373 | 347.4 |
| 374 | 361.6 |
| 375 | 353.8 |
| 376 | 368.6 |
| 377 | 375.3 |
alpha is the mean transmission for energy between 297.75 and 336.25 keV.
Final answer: 331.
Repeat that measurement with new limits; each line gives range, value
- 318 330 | 240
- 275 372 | 390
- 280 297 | 403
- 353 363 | 437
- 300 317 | 370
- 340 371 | 447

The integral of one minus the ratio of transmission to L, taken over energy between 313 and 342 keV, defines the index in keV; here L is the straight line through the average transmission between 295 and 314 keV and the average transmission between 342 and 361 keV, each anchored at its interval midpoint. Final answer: 8.0 keV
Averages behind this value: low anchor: 406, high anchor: 471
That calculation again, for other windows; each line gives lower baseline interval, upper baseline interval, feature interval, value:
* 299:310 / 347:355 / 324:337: 3.68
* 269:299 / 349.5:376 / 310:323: 4.64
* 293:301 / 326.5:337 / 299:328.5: 5.66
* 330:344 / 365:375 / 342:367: -3.67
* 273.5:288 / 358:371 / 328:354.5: -3.15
